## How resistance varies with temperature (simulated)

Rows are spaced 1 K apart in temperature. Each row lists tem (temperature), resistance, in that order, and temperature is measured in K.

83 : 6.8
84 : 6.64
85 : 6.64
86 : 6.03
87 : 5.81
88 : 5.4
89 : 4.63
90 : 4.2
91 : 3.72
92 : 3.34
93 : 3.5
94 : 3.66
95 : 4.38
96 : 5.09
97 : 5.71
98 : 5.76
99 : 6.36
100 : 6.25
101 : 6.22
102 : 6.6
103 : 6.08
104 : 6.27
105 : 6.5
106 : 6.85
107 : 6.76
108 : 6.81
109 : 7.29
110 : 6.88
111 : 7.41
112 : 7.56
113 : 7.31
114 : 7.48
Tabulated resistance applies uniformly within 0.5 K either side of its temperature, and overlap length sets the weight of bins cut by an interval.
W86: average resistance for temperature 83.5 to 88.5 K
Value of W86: 6.1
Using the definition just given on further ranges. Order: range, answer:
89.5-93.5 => 3.69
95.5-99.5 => 5.73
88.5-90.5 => 4.42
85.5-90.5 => 5.21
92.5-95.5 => 3.85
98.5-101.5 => 6.28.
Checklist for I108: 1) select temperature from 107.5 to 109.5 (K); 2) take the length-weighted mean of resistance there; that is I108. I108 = 7.05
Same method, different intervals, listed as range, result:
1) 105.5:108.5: 6.81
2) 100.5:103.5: 6.3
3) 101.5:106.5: 6.46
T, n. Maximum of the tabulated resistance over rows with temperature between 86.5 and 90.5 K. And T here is 5.81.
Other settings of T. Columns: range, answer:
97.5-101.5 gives 6.36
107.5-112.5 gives 7.56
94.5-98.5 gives 5.76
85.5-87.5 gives 6.03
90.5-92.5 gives 3.72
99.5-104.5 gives 6.6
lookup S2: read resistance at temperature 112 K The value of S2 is 7.56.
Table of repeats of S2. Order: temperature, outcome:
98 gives 5.76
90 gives 4.2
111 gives 7.41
